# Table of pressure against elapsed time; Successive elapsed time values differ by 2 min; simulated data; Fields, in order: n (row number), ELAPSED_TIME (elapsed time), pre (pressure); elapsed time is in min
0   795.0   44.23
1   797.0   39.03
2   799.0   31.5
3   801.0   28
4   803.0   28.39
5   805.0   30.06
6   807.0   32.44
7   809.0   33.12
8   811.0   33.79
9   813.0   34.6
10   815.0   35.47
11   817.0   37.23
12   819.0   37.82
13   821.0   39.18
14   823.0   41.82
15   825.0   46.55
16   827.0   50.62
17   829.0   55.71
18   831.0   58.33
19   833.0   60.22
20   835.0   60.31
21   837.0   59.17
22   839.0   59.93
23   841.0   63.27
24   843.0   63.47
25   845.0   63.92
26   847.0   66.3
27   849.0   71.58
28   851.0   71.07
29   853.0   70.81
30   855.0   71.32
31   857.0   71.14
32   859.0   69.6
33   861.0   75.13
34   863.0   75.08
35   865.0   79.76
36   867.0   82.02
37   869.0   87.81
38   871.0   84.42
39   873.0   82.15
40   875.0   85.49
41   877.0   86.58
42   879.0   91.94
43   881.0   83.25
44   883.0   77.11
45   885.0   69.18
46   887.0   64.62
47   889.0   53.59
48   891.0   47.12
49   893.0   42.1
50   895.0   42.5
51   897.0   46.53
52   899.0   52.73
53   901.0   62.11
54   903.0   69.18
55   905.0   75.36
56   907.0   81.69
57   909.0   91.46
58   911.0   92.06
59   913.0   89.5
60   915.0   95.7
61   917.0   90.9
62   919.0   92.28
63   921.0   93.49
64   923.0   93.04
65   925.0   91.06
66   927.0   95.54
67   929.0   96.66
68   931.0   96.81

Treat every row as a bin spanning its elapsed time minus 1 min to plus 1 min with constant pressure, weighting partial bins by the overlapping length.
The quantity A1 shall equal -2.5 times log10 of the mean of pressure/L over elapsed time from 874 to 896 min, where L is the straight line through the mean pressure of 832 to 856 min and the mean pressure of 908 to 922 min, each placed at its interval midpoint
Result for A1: 0.18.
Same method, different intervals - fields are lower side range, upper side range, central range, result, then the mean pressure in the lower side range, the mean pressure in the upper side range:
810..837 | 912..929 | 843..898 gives -0.05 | 46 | 92.9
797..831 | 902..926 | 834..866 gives -0.22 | 37.9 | 88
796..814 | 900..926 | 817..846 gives -0.17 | 32.3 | 86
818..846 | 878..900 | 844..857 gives -0.22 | 54.3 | 61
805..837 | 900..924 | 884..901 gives 0.40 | 43.9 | 85.6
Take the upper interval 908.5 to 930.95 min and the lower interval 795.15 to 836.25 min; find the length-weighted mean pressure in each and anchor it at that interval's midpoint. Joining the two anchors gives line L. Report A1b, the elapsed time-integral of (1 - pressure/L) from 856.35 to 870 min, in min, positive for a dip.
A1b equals -2.7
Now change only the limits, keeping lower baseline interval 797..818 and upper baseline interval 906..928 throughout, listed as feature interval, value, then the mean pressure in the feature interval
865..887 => -4.07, 82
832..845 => -3.13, 61.3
